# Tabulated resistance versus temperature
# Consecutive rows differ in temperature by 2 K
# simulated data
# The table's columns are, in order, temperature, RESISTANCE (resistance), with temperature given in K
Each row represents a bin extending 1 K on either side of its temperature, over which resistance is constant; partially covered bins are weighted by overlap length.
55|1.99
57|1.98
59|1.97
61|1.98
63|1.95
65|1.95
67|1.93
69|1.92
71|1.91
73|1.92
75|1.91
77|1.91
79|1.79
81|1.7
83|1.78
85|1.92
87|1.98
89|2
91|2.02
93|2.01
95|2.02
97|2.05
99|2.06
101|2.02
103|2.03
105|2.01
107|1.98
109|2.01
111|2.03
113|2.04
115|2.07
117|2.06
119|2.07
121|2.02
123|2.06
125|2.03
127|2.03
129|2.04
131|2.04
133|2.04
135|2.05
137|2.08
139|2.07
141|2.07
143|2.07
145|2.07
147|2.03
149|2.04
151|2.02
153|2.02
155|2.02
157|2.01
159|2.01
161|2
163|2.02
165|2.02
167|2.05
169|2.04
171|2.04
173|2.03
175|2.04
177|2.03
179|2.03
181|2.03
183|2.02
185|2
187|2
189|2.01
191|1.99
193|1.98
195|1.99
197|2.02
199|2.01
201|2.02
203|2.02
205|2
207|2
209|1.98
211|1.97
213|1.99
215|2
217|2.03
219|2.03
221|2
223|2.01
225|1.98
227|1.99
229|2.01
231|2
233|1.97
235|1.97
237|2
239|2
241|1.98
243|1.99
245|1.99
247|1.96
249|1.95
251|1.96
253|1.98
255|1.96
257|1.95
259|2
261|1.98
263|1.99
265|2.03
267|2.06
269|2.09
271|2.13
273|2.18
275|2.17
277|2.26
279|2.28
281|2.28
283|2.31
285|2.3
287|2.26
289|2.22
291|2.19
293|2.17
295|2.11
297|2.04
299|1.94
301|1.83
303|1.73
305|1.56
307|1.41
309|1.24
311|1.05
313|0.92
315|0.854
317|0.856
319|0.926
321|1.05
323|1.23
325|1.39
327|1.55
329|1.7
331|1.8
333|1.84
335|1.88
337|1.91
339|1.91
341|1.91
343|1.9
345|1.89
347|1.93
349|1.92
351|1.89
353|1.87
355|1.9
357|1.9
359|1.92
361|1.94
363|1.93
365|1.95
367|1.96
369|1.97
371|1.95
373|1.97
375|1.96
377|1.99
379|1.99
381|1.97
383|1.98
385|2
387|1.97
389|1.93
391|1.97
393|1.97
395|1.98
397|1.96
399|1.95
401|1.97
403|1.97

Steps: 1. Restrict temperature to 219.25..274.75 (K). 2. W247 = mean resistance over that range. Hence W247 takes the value 2.01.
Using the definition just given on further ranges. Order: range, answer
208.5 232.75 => 2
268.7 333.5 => 1.75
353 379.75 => 1.95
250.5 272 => 2.01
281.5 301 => 2.16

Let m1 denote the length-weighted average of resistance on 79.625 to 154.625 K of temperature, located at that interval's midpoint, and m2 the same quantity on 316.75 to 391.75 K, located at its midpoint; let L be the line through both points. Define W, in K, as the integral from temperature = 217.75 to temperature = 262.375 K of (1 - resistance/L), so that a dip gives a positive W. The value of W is -1.7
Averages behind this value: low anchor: 2.02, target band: 1.98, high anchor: 1.81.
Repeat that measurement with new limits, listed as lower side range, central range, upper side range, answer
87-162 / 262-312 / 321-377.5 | -2.65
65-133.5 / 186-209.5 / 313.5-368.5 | -1.77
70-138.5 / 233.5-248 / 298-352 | -2.20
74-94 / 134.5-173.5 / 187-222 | -1.55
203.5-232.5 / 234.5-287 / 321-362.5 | -3.98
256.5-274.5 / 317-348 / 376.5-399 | 5.84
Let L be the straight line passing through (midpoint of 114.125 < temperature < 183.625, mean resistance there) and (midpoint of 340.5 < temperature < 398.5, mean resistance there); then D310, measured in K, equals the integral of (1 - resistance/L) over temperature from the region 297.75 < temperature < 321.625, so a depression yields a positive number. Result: 8.2 K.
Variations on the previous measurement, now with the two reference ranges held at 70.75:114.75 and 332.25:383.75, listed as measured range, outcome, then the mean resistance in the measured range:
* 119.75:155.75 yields -1.6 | 2.04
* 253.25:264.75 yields -0.2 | 1.98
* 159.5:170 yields -0.4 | 2.03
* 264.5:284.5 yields -2.5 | 2.19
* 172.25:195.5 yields -0.7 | 2.01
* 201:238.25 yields -1.0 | 2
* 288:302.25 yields -1.0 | 2.07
